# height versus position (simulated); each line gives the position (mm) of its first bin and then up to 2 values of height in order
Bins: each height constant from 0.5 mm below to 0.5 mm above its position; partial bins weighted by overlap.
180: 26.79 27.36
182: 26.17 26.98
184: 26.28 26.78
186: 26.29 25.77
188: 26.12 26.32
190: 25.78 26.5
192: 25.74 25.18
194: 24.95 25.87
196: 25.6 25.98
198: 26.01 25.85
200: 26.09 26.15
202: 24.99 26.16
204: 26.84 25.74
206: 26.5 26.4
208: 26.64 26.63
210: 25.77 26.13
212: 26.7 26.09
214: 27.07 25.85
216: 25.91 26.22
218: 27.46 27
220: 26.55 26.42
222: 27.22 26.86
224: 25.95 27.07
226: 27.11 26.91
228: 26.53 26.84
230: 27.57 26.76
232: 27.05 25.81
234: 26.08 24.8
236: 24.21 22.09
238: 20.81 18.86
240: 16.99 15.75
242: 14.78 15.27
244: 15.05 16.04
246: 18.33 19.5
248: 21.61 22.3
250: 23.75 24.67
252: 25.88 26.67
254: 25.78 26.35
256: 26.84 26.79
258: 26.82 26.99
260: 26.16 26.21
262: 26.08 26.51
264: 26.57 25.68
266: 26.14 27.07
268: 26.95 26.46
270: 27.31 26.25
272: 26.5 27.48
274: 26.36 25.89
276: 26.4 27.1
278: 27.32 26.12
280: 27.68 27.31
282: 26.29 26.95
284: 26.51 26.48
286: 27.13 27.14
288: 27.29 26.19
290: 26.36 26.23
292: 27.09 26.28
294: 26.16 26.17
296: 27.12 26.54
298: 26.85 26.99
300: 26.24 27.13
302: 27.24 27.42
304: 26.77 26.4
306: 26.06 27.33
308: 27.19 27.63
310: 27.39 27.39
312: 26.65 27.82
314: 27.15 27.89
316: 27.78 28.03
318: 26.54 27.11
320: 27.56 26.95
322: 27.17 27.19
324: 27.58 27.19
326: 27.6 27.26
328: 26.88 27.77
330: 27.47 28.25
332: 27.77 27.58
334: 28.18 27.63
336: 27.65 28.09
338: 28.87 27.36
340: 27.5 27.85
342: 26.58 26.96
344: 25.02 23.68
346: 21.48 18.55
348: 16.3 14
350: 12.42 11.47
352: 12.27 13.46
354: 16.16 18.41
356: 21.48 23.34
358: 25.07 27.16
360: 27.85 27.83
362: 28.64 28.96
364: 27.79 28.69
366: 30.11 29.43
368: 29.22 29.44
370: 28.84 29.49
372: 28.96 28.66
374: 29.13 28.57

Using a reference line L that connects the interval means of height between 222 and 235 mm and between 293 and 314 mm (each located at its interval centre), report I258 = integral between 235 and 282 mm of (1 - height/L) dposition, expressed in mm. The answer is 4.66 mm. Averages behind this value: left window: 26.7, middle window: 24.1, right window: 26.9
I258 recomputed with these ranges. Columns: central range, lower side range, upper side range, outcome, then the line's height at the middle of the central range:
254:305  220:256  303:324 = -2.4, 25.5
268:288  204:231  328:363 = -1.3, 25.2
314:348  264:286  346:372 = -3.3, 24.3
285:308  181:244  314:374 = -1.2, 25.4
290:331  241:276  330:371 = -4.5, 24.4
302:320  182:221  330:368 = -1.8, 24.7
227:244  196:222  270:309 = 2.6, 26.4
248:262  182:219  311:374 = 0.2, 25.9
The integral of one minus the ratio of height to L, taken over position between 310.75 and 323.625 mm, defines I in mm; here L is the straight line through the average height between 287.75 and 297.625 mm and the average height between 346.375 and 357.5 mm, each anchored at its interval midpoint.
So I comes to -2.94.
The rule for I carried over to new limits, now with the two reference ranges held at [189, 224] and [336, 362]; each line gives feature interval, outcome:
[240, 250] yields 2.9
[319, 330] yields -2.1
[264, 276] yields -1.0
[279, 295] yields -1.8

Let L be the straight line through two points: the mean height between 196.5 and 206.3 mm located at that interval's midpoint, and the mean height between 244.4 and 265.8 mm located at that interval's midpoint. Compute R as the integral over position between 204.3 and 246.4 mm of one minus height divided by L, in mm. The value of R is 1.8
